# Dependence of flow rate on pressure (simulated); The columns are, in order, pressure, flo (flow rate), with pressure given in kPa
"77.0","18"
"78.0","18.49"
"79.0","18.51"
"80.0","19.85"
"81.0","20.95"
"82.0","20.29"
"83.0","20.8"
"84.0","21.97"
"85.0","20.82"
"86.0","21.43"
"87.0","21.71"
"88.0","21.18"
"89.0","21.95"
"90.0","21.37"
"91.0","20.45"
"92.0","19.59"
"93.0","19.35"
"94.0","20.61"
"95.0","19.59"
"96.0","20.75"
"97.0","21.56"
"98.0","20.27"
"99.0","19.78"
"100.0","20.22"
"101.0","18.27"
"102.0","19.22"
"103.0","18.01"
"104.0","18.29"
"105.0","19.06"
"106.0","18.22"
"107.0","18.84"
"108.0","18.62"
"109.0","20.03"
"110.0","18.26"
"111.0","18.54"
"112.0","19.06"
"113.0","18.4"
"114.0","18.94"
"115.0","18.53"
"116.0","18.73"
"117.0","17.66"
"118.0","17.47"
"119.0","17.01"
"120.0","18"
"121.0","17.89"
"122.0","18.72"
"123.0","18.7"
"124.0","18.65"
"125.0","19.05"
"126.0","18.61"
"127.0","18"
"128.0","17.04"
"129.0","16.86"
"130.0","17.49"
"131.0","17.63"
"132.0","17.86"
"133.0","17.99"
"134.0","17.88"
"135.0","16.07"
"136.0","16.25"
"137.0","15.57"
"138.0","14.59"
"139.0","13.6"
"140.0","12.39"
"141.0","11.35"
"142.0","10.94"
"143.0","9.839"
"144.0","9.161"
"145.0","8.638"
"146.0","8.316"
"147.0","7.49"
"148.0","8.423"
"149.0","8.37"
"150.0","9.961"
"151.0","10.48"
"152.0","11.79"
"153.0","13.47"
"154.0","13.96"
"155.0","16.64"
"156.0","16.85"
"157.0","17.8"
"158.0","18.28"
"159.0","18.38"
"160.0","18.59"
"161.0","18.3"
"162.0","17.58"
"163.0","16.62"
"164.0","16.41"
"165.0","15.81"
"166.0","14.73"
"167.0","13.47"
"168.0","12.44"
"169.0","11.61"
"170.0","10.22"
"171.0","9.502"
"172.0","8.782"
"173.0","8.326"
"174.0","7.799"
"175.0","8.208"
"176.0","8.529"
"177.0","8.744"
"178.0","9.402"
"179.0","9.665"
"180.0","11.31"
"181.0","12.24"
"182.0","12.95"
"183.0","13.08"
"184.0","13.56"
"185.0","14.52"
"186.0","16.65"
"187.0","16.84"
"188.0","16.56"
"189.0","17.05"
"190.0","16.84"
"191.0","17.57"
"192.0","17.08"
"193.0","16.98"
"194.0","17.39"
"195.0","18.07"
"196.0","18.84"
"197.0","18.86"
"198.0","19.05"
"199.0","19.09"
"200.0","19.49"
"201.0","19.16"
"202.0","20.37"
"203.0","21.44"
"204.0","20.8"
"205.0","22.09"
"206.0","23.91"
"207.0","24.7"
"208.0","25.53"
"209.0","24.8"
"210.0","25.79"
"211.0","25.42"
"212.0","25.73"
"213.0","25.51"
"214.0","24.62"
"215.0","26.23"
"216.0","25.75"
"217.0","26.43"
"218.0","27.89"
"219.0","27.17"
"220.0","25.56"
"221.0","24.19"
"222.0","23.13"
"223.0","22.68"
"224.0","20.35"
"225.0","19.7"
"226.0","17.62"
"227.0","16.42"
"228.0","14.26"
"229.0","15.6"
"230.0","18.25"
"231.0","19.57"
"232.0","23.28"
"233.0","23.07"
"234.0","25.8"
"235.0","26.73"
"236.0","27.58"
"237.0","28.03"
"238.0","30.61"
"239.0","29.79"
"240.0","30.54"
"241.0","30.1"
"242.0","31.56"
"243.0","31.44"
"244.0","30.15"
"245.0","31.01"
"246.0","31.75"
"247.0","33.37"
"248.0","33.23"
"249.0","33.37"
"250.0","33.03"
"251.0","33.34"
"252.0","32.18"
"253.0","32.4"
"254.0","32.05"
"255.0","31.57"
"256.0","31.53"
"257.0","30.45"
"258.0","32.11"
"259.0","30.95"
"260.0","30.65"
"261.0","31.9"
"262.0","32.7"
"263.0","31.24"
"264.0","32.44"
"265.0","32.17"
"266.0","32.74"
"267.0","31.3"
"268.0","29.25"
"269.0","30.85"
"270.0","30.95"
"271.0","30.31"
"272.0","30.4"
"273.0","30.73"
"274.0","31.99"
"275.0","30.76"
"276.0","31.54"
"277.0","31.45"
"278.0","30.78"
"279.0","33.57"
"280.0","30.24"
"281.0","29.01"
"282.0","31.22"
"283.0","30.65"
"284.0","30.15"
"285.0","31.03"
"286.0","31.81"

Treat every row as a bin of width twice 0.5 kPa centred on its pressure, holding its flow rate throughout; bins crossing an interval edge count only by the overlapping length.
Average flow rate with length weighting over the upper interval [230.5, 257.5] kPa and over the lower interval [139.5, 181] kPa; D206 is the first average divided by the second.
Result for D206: 2.46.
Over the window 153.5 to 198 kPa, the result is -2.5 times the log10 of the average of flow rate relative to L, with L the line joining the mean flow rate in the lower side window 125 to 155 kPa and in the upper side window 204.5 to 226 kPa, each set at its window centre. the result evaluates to 0.27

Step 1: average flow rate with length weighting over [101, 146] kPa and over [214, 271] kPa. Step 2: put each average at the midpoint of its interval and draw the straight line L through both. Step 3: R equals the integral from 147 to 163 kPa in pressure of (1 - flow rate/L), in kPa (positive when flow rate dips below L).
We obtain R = 4.4 kPa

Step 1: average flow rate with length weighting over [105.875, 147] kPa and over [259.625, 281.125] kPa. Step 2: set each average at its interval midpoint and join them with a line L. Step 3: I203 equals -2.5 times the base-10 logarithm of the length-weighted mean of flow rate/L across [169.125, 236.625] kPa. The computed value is 0.29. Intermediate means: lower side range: 16.3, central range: 18.8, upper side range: 31.3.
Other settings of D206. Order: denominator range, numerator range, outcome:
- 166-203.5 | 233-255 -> 2.14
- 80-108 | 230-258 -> 1.48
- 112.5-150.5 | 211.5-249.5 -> 1.69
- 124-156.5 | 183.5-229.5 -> 1.50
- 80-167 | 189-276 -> 1.53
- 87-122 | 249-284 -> 1.63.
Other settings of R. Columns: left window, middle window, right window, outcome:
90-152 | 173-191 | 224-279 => 7.9 kPa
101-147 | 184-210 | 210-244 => 3.5 kPa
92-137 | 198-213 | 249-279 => 2.1 kPa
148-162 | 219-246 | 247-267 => 3.3 kPa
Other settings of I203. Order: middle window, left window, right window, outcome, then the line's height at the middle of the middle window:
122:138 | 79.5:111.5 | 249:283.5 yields 0.26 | 22.3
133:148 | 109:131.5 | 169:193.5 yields 0.31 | 16.3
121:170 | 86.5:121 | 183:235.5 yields 0.33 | 20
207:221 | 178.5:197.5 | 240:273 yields -0.19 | 21.7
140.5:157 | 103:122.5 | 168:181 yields 0.17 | 13.3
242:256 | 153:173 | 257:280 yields -0.14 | 28.3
